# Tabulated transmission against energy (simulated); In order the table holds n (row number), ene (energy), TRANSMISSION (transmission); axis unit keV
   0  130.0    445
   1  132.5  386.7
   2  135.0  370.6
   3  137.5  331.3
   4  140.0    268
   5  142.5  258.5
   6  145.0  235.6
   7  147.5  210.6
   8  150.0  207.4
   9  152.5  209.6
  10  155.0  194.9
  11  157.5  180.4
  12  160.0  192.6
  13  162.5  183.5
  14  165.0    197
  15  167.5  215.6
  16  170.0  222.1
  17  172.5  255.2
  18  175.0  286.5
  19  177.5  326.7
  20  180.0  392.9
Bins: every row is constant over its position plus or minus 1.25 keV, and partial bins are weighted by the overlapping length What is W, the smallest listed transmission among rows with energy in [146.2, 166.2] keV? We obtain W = 180.4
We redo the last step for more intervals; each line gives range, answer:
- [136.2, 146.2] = 235.6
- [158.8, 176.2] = 183.5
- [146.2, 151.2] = 207.4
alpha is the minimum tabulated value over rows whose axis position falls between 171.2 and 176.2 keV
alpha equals 255.2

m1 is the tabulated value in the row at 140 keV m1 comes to 268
